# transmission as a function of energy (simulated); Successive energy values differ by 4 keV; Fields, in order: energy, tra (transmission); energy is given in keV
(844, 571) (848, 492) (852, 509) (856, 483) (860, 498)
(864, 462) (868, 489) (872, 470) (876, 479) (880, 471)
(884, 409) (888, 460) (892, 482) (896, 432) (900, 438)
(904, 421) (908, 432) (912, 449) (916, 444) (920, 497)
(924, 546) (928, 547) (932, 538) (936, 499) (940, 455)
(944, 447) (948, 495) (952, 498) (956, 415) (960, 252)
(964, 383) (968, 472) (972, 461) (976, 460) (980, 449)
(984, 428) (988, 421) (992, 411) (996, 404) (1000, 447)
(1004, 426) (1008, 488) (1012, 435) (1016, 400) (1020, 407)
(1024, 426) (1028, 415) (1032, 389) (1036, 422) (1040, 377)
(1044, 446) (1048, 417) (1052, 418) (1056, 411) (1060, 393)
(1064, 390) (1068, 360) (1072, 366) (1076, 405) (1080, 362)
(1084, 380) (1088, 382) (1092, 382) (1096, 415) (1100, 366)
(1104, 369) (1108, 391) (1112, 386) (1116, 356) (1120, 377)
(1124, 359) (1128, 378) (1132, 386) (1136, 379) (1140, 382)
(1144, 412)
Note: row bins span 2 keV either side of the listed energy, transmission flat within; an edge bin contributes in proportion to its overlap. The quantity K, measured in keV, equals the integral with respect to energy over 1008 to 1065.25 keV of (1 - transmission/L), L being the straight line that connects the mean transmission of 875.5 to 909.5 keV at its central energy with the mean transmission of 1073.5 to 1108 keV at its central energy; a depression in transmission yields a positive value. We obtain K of -1.9 keV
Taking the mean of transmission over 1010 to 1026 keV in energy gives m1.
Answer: 417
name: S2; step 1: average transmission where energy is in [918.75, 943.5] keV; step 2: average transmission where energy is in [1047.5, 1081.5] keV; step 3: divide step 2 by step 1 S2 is 0.8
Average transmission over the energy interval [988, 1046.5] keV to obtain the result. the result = 421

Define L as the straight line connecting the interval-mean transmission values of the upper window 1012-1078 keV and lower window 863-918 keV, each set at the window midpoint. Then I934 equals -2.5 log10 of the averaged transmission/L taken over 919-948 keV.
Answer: -0.15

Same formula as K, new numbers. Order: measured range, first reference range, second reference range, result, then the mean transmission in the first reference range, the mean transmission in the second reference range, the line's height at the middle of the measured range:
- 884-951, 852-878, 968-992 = -1.2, 482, 443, 465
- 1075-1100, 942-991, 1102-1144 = 0.3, 431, 378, 390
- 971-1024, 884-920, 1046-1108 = -2.4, 446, 388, 414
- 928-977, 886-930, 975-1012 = 0.0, 468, 436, 452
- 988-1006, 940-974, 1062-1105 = -0.4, 429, 380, 414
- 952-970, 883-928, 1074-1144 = 1.9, 461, 381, 439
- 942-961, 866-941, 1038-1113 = 0.8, 472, 390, 449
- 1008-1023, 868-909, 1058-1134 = -0.6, 452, 379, 407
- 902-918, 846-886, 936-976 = 0.7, 476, 436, 456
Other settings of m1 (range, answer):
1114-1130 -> 368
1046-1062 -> 410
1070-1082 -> 378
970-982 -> 457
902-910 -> 426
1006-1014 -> 462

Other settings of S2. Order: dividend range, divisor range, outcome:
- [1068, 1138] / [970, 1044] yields 0.89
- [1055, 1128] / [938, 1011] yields 0.88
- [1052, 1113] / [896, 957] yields 0.81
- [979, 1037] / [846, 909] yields 0.91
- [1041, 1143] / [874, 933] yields 0.82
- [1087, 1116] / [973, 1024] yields 0.89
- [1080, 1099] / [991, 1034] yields 0.91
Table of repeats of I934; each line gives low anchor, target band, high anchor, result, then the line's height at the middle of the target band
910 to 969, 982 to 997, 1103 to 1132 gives 0.05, 438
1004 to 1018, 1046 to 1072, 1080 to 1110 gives 0.03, 406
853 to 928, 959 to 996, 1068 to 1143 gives 0.03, 432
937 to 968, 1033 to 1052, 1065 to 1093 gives -0.06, 391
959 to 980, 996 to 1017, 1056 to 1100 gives -0.08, 406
